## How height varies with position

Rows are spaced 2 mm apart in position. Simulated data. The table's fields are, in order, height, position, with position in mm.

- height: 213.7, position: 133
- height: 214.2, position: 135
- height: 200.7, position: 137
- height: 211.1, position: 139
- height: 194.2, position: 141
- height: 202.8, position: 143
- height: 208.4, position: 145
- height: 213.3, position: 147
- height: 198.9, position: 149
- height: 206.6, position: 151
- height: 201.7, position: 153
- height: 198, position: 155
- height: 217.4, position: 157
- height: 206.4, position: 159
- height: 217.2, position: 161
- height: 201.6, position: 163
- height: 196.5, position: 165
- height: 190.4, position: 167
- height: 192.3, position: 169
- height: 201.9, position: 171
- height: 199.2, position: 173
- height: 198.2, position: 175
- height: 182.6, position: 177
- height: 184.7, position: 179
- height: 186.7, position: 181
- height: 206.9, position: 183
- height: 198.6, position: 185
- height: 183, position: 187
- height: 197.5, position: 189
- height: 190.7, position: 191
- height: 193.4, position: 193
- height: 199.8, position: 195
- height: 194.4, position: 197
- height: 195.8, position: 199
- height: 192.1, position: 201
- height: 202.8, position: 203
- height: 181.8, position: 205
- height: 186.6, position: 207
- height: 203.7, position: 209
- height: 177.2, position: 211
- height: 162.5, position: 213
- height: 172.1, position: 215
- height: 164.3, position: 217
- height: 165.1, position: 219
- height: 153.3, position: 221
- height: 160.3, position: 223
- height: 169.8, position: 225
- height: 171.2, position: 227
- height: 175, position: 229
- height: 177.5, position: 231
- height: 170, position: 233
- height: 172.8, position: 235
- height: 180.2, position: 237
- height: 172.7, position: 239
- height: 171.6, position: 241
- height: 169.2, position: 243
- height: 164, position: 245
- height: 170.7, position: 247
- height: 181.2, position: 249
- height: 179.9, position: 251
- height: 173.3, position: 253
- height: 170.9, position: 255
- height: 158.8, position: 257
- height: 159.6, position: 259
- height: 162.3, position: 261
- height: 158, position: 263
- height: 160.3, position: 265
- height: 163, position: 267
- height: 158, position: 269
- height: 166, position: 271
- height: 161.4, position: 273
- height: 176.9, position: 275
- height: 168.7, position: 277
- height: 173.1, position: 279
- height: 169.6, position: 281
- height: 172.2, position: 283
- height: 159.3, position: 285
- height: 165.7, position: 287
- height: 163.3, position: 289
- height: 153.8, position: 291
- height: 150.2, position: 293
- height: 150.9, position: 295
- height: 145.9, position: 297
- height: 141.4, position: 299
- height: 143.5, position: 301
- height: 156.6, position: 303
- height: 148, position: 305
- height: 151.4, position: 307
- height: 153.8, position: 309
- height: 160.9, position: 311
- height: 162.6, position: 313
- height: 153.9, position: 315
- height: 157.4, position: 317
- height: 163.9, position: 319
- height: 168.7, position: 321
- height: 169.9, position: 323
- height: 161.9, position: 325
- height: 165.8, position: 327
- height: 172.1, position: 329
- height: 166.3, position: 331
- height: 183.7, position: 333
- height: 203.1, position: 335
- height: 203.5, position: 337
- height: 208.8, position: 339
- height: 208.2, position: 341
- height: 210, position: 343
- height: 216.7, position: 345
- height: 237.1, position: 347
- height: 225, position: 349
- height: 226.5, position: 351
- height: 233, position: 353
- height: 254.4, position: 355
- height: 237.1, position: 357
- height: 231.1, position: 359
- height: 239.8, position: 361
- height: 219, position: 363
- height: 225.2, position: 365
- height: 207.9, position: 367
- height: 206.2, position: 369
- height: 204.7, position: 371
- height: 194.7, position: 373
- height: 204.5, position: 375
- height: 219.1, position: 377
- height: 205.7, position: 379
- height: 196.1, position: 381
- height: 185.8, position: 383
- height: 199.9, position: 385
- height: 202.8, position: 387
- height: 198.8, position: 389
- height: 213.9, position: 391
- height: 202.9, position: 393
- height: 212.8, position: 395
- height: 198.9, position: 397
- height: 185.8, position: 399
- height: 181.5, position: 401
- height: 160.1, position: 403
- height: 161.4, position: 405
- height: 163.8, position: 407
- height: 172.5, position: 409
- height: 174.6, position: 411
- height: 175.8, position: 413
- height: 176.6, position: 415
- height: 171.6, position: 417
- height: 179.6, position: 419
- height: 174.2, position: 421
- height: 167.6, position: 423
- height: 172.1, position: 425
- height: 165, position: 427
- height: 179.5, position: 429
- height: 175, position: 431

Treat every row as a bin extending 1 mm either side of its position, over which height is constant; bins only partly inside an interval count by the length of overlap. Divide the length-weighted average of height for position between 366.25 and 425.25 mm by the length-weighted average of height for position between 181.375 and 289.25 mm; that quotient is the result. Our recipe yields 1.1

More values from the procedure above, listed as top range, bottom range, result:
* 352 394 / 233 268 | 1.26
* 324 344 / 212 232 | 1.13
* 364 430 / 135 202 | 0.95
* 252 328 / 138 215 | 0.82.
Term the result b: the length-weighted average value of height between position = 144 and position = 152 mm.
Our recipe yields 207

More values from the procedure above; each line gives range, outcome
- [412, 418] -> 175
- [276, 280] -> 171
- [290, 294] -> 152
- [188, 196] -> 195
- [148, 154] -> 202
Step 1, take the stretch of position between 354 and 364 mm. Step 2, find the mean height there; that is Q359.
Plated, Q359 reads 236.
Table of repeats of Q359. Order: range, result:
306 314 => 157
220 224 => 157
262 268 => 160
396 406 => 178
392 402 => 196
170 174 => 201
